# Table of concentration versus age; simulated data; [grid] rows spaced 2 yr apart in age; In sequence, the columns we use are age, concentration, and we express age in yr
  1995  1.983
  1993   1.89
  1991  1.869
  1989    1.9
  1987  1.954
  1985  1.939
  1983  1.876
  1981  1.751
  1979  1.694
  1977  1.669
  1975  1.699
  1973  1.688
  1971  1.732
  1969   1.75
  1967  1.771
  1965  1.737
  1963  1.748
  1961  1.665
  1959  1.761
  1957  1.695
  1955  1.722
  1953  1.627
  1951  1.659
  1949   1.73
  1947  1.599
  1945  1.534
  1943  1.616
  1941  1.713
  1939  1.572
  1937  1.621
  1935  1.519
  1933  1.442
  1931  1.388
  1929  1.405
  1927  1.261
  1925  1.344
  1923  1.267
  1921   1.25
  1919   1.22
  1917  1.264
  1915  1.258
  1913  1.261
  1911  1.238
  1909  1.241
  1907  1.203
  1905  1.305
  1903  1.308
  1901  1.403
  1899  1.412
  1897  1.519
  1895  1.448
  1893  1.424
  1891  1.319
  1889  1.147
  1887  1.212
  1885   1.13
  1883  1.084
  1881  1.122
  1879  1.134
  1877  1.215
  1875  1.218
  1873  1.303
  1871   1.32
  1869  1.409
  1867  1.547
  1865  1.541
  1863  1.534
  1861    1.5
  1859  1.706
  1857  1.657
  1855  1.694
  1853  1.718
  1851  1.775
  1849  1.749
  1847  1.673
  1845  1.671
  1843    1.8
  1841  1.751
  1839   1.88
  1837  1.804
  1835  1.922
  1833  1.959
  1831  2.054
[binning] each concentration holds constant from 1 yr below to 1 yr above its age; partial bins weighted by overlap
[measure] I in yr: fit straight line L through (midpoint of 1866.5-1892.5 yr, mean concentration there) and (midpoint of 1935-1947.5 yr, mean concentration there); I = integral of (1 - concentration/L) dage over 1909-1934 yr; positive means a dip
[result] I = 3.19 yr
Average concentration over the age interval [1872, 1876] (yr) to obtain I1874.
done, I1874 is 1.26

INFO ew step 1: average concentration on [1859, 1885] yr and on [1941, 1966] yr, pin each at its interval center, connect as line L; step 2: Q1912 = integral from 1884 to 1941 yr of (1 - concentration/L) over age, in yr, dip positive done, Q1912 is 6.2 yr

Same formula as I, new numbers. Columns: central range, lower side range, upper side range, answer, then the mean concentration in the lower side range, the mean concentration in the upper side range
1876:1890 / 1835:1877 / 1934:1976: 4.1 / 1.61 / 1.67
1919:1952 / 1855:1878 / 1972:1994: 3.6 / 1.46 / 1.81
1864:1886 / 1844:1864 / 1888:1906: 3.6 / 1.67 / 1.36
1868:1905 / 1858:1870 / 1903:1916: 2.9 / 1.54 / 1.26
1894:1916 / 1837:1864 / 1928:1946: 3.7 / 1.7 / 1.53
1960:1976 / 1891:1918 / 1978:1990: 0.2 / 1.33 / 1.85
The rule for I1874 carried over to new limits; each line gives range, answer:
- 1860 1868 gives 1.53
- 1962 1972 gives 1.75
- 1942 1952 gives 1.63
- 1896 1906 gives 1.39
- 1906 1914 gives 1.24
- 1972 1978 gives 1.69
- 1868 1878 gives 1.29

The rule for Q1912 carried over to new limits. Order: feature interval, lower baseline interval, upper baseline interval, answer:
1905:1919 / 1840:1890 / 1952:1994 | 3.1 yr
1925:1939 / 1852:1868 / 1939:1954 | 1.6 yr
